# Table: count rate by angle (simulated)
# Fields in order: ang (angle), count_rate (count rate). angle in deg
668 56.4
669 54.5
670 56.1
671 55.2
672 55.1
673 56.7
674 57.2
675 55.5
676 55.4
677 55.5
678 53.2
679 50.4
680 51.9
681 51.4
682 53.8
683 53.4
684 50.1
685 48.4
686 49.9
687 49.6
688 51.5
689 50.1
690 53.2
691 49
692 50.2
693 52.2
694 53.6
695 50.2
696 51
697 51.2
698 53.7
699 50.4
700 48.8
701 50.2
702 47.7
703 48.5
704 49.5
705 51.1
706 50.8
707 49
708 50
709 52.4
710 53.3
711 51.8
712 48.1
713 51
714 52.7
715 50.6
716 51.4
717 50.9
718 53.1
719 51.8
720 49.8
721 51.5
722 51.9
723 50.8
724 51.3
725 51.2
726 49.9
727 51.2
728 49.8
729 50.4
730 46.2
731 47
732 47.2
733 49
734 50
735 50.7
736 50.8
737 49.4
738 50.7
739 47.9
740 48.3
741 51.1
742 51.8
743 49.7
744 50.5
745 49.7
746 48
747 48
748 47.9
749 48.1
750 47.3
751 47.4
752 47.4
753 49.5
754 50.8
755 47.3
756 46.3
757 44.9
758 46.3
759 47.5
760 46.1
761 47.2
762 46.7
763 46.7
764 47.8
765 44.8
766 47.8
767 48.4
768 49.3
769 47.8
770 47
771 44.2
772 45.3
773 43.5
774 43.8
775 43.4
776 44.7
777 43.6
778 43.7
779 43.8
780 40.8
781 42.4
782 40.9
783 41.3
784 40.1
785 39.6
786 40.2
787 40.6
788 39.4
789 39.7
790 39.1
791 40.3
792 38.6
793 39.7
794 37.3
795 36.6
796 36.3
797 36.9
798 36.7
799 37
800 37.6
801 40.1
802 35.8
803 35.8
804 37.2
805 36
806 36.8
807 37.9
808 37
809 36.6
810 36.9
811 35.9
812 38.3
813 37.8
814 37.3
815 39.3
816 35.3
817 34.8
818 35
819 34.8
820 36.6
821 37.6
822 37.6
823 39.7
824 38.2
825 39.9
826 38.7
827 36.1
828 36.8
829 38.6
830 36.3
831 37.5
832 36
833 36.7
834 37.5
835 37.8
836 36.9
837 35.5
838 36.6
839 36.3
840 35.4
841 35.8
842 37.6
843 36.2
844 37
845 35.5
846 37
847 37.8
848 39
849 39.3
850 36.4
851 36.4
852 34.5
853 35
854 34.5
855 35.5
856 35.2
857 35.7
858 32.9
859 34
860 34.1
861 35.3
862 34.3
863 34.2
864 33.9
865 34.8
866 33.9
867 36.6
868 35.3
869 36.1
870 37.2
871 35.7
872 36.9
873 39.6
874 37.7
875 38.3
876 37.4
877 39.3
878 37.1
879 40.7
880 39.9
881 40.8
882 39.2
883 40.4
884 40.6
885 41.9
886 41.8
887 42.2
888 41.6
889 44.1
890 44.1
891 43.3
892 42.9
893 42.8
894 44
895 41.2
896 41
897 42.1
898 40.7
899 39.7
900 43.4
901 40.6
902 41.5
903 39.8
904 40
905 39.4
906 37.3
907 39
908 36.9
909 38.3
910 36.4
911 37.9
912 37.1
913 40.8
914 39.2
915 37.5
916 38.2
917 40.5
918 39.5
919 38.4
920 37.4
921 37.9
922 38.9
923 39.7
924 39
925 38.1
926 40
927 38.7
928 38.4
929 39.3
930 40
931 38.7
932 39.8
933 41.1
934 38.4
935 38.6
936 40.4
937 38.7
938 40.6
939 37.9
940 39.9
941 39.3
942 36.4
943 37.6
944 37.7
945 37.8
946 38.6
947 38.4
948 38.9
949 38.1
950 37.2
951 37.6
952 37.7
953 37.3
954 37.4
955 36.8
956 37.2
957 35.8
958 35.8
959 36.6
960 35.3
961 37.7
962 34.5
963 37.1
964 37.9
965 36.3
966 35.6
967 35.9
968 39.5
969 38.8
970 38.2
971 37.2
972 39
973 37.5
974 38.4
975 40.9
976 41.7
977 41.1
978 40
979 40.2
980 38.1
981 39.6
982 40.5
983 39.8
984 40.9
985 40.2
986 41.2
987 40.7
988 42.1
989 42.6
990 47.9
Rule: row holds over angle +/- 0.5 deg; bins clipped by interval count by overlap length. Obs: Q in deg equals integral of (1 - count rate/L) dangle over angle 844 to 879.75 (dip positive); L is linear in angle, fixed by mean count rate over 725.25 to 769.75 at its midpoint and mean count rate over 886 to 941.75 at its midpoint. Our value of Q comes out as 5.3 deg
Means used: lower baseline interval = 48.4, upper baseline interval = 39.9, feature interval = 36.2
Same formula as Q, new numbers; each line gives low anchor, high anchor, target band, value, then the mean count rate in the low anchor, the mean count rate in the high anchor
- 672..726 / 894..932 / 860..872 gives 1.9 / 51.5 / 39.3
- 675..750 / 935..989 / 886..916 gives 0.7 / 50.6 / 38.4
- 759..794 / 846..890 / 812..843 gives 2.4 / 43.4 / 37.4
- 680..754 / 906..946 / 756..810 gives 5.8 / 50.2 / 38.7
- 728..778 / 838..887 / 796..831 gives 3.8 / 47.6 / 36.9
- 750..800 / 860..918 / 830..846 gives 1.7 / 43.4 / 39.1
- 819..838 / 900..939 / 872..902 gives -1.9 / 37.4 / 39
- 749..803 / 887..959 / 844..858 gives 1.7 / 43.1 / 39.2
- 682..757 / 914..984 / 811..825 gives 2.5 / 50.1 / 38.4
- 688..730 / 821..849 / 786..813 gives 2.2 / 50.8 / 37.2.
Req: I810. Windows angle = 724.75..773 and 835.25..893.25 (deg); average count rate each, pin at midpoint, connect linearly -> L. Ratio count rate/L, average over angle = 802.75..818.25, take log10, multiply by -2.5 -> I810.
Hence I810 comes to 0.158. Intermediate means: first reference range 48.2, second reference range 37.6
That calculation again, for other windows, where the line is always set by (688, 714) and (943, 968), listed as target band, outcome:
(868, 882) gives 0.089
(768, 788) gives 0.087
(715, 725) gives -0.035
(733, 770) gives -0.006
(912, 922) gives 0.012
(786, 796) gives 0.179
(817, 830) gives 0.183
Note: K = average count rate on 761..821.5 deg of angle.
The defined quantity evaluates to 40.3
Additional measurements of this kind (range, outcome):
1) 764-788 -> 43.8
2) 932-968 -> 37.7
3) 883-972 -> 39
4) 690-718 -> 50.8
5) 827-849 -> 36.9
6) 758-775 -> 46.4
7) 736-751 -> 49.2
